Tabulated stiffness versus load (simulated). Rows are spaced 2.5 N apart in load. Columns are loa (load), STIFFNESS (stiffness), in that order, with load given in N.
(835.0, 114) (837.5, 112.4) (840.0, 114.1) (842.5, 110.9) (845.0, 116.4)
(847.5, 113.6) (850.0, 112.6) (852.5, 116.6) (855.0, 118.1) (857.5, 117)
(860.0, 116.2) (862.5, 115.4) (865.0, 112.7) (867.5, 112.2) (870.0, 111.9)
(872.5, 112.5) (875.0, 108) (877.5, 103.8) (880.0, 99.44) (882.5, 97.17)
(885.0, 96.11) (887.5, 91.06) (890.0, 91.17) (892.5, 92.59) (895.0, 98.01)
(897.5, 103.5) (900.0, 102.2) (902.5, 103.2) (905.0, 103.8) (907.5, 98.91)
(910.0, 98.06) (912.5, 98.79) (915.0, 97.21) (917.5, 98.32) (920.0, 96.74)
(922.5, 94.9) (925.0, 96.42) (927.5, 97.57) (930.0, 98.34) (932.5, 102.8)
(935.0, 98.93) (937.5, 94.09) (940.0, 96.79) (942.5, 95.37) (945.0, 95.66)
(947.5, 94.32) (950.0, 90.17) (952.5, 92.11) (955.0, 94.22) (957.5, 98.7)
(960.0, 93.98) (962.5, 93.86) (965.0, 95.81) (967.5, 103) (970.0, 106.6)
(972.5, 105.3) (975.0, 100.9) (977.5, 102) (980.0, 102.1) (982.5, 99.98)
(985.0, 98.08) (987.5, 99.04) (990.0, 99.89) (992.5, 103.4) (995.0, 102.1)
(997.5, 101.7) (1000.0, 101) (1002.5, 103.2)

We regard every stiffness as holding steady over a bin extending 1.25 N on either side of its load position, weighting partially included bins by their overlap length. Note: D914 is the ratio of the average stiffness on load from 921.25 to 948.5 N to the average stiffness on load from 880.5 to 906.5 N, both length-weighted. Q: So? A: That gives 0.99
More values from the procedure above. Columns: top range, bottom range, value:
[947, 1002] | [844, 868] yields 0.86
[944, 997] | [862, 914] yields 0.97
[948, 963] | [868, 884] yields 0.89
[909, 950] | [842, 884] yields 0.87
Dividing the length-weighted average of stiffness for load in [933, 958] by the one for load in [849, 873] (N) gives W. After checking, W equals 0.8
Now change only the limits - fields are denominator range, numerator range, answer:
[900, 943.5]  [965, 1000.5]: 1.03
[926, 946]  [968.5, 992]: 1.04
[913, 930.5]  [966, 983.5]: 1.06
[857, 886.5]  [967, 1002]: 0.94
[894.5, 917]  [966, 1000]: 1.01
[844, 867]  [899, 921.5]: 0.86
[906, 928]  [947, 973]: 0.99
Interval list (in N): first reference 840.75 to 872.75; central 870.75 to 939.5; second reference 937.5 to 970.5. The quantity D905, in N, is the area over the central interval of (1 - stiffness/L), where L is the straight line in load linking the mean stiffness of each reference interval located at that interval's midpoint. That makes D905 3.9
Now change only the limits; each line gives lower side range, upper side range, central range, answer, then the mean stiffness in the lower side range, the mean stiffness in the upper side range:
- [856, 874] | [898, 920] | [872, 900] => 2.12 N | 114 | 100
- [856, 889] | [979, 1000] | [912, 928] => 1.15 N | 107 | 101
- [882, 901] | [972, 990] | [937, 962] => 1.19 N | 96.4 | 101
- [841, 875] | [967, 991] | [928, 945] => 1.36 N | 114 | 102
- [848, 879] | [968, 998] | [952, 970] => 1.21 N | 113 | 102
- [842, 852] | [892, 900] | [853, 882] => -0.96 N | 114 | 99.2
